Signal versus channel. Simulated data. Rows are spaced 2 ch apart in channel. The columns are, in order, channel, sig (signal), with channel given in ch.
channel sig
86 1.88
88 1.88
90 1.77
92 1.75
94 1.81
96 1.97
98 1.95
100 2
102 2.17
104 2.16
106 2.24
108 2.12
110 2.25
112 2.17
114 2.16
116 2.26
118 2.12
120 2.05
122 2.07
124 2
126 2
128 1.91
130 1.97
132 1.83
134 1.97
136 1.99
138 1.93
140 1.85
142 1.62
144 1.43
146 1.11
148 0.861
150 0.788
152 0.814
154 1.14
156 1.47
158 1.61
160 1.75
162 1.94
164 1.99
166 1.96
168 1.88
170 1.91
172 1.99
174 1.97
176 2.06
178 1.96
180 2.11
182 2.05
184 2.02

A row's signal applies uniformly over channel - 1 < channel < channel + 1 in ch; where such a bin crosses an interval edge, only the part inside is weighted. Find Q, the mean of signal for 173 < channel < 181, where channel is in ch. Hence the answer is 2.03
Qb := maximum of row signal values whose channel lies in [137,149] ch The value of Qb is 1.93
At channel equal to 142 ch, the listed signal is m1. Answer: 1.62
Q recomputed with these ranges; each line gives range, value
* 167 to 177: 1.96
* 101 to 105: 2.17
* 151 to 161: 1.36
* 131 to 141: 1.91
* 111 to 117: 2.2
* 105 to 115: 2.19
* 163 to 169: 1.94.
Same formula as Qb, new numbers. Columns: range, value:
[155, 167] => 1.99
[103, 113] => 2.25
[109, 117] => 2.26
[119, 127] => 2.07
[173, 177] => 2.06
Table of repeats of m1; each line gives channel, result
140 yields 1.85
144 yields 1.43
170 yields 1.91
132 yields 1.83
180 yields 2.11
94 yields 1.81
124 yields 2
